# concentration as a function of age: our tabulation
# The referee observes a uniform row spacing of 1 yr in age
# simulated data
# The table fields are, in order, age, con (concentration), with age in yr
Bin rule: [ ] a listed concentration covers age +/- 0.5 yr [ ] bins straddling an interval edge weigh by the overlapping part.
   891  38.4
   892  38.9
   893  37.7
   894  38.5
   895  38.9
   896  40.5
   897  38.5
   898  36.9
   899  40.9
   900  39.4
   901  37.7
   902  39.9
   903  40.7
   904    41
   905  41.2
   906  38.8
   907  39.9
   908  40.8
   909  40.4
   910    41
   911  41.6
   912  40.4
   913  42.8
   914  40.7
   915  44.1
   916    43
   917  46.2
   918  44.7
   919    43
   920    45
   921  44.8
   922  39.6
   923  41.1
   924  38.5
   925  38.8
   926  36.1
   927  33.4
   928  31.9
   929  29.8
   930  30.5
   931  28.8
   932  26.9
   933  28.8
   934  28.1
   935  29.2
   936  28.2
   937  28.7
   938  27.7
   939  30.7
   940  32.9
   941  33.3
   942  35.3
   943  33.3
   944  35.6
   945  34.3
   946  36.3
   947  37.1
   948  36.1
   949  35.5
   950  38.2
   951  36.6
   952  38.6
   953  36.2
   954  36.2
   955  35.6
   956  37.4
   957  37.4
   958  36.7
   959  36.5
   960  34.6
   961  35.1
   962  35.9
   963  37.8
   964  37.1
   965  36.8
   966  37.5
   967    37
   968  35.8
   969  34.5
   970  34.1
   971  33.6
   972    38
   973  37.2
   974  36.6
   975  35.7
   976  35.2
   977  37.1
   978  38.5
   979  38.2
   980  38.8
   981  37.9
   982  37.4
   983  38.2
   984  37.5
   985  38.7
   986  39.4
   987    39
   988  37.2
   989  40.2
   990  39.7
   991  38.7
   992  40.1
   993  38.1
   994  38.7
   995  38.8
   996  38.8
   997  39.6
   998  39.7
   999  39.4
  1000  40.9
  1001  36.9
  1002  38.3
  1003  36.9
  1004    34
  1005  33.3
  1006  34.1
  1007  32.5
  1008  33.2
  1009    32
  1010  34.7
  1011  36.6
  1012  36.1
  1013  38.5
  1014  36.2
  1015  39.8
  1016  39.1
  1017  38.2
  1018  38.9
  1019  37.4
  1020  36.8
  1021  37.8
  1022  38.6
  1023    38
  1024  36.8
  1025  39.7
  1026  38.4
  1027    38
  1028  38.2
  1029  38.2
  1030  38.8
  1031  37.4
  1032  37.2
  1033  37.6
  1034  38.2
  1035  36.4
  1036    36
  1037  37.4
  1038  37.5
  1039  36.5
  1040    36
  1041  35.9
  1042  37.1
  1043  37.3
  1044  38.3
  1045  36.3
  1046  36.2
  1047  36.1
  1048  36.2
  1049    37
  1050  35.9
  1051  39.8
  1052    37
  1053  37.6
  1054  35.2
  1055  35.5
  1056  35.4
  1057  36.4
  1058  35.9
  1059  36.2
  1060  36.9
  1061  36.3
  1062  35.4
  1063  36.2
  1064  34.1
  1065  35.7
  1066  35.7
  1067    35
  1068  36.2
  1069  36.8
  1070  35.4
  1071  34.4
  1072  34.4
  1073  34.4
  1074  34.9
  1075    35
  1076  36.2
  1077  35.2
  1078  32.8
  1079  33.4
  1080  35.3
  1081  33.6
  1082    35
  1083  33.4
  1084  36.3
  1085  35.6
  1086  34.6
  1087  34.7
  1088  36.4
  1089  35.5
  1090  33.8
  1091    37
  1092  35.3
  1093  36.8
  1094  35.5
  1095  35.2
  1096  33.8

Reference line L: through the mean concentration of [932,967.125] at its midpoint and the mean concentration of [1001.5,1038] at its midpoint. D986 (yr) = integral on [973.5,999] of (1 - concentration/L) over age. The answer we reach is -1.8 yr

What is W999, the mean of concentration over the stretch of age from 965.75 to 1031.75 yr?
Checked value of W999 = 37.4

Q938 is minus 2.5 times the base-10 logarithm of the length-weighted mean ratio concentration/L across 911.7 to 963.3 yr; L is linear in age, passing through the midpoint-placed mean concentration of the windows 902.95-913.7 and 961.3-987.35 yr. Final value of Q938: 0.09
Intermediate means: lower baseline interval 40.8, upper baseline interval 37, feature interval 36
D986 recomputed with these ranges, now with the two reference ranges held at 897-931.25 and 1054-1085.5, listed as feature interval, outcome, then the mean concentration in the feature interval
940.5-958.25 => 1.2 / 36.1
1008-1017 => 0.1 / 36.5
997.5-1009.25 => 0.3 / 36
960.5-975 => 0.7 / 36.2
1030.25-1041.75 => -0.2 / 37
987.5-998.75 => -0.5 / 39.1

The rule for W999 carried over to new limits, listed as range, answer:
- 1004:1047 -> 36.9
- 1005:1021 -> 36.2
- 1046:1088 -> 35.6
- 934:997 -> 36.2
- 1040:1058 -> 36.6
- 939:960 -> 35.8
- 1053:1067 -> 35.8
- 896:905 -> 39.5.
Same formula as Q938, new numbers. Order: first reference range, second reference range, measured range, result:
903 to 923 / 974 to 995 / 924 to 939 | 0.31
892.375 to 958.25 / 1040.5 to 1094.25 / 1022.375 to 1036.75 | -0.05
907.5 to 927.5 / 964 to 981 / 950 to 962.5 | 0.04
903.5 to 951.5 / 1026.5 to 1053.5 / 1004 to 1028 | 0.01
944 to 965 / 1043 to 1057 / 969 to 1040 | -0.03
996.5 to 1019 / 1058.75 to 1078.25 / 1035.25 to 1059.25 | -0.02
